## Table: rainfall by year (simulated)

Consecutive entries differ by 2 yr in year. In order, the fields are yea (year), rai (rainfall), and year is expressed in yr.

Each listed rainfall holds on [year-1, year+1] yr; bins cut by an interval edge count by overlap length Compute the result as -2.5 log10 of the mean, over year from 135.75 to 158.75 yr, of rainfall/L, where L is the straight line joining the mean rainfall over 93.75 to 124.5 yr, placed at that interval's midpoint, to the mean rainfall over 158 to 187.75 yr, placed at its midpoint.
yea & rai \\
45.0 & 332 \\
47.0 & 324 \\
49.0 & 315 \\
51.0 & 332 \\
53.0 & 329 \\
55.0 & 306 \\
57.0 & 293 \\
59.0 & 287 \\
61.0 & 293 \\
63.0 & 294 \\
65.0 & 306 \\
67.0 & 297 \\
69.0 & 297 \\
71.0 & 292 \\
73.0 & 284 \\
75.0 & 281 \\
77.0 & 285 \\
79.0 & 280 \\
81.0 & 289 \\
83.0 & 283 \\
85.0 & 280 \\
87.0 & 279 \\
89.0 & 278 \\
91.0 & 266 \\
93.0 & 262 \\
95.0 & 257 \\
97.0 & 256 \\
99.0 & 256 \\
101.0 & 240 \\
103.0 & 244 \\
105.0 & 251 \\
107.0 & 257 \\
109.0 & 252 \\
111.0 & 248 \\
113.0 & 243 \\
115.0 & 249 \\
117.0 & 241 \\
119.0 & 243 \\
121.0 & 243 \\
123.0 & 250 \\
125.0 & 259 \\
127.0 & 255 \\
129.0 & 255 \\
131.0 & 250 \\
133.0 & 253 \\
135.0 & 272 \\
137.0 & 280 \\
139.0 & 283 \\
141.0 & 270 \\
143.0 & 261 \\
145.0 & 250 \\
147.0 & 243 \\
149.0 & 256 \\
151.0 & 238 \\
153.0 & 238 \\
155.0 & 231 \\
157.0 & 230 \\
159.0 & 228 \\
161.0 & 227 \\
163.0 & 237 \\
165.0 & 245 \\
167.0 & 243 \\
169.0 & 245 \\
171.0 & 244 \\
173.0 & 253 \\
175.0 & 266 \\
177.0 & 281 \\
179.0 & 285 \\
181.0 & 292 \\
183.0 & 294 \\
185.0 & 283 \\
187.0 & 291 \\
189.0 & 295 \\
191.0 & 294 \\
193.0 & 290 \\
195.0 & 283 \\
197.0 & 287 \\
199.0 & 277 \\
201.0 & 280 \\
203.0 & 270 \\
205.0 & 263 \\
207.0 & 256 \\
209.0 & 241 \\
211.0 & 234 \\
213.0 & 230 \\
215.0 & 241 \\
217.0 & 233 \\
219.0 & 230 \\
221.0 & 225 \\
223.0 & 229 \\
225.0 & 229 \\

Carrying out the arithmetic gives 0.02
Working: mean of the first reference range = 249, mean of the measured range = 252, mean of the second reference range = 261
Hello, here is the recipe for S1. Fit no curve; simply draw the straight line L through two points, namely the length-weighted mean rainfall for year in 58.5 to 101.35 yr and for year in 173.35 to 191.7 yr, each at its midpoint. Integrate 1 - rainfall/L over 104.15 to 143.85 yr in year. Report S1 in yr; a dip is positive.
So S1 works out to 3.7 yr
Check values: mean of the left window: 280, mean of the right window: 285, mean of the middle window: 256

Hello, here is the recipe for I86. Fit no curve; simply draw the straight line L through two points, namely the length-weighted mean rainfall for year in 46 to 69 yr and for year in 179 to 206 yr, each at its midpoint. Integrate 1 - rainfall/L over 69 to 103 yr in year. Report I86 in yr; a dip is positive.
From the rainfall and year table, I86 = 3.3 yr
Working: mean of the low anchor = 306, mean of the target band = 273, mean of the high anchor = 285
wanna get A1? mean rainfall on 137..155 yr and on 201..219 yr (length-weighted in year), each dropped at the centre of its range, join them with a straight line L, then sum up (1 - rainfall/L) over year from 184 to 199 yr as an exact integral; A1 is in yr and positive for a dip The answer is -2.3 yr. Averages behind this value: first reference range 255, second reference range 247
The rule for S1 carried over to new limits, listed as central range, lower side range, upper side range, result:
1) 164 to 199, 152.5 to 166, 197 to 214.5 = -4.2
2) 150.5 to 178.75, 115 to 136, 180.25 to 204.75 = 2.8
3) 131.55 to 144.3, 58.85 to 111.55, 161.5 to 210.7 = 0.1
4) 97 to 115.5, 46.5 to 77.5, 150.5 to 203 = 2.4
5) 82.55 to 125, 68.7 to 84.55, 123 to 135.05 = 2.3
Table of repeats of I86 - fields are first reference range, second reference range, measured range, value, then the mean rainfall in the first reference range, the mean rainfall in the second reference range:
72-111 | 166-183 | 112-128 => 1.1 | 267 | 265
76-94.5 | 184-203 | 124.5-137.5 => 1.0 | 277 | 286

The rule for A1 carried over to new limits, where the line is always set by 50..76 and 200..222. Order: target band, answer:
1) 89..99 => 0.92 yr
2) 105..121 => 1.92 yr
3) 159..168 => 0.89 yr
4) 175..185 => -1.10 yr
